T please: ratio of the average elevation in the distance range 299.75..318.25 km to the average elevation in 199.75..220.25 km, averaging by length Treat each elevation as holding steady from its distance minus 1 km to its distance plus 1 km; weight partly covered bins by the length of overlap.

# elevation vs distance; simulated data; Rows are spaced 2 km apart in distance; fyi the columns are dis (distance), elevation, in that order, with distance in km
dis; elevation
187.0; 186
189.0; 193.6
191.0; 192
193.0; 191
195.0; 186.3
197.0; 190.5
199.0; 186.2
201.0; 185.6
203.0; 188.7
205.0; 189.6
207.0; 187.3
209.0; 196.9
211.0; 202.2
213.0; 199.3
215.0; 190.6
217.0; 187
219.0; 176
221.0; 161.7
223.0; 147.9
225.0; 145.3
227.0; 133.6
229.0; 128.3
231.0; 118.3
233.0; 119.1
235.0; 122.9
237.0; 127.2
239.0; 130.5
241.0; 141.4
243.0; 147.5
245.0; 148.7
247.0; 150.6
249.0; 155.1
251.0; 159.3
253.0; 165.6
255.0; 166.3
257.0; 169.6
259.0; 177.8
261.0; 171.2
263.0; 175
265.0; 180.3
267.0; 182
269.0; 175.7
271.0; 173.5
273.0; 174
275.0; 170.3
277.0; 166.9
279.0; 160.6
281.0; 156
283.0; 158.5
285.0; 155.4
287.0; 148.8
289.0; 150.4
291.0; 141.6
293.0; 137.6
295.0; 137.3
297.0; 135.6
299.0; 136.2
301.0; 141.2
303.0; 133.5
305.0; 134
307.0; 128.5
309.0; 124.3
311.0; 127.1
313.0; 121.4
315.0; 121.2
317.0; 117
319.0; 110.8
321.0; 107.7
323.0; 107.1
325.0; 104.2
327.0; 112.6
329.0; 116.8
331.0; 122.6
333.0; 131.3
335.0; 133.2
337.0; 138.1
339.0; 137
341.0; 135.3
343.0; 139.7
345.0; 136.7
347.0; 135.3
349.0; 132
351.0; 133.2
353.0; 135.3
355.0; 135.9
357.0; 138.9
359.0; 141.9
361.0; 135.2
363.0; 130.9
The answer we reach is 0.7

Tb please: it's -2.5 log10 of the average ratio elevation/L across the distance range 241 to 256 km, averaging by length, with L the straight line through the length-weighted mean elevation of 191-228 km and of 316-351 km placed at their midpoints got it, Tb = 0.05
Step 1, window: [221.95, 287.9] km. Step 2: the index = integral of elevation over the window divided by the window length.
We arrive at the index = 155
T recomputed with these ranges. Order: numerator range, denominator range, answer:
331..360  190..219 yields 0.71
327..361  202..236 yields 0.81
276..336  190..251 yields 0.81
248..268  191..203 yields 0.90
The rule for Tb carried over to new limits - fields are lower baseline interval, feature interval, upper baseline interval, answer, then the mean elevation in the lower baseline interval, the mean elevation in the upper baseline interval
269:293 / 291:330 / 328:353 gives 0.18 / 159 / 133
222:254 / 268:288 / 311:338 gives -0.25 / 140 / 119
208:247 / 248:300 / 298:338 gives -0.16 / 154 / 123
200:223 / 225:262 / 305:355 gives 0.16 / 186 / 126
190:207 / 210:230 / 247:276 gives 0.10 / 189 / 170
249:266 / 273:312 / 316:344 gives 0.02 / 170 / 122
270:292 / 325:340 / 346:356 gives 0.12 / 160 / 134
